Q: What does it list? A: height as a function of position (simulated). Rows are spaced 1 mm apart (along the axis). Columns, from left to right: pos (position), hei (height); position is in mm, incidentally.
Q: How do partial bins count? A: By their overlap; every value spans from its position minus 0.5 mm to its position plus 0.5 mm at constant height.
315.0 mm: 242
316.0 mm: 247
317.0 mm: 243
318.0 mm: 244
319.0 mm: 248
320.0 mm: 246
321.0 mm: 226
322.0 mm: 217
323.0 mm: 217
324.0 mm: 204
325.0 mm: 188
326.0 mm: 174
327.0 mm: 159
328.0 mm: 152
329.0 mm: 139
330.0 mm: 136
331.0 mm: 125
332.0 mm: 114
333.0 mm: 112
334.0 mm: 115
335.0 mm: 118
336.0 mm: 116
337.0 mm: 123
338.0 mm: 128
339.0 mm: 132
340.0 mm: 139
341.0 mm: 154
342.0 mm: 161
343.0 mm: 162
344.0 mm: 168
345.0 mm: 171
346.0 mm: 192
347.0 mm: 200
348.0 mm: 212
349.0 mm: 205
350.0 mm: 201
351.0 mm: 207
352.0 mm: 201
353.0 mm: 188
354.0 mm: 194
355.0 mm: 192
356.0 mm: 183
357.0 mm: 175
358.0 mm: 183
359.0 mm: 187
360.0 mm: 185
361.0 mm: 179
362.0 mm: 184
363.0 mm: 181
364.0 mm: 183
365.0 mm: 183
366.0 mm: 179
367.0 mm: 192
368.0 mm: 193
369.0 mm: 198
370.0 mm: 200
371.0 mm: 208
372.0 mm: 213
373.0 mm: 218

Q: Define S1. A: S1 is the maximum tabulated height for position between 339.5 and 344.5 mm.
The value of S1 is 168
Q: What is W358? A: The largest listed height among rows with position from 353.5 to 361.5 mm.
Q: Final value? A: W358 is 194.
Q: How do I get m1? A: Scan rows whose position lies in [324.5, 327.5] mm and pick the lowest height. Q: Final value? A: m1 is 159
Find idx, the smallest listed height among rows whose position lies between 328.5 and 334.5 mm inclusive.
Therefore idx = 112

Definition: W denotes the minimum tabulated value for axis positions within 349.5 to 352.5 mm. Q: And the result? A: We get 201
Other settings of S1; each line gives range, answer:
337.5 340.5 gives 139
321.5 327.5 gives 217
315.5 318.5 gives 247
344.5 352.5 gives 212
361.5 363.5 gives 184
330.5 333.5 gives 125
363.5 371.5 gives 208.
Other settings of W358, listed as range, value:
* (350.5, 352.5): 207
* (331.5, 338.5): 128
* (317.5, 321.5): 248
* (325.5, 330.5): 174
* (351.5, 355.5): 201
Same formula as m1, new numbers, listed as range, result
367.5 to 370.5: 193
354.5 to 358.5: 175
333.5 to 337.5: 115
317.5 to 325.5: 188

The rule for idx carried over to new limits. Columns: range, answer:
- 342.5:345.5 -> 162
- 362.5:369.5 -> 179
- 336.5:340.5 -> 123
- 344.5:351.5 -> 171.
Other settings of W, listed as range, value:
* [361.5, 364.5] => 181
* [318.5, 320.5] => 246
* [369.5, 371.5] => 200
